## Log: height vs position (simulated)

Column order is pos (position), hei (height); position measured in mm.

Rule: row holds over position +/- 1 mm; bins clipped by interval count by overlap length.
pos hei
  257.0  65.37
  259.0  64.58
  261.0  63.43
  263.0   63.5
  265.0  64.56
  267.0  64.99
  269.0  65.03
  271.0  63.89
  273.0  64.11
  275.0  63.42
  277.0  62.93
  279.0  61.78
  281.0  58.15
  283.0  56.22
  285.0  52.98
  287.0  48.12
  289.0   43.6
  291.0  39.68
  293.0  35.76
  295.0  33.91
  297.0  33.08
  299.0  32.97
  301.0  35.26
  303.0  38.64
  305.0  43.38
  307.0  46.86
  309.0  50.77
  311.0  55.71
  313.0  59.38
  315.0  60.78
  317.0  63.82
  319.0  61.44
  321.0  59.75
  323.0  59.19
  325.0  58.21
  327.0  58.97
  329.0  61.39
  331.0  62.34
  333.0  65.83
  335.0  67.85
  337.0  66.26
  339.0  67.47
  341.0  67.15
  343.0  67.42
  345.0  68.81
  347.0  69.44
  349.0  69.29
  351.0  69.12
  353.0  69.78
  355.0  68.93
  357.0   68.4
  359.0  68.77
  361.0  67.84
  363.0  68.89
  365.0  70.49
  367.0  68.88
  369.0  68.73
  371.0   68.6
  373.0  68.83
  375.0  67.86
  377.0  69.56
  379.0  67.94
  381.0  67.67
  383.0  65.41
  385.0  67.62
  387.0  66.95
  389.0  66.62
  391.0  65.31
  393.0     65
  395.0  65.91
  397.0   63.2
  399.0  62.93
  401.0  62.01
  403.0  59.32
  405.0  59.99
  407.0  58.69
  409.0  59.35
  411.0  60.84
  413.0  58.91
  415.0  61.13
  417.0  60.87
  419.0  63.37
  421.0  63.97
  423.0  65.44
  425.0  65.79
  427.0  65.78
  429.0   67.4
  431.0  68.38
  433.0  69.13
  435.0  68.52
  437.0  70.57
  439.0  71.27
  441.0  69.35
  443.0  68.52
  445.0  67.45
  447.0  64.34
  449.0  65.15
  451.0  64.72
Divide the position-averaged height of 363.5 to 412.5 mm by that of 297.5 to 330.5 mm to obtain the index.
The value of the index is 1.24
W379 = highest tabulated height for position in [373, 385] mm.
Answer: 69.56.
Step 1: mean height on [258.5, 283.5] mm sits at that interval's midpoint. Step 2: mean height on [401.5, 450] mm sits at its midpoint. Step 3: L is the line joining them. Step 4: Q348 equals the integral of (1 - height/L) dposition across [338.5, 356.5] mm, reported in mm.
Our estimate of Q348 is -1.4 mm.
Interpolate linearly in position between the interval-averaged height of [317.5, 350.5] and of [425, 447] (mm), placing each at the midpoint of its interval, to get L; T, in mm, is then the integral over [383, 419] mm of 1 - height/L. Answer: 2.3 mm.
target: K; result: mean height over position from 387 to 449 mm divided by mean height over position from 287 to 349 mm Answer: 1.18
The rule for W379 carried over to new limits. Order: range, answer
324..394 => 70.49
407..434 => 69.13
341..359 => 69.78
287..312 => 55.71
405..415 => 61.13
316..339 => 67.85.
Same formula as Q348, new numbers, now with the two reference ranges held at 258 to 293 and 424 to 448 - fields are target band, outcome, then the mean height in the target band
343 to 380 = -3.1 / 68.9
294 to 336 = 5.5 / 52.8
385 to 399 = 0.0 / 65.5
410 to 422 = 1.0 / 61.5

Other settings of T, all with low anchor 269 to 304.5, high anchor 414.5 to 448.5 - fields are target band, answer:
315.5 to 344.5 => -4.9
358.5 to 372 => -2.4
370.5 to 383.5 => -1.8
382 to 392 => -0.9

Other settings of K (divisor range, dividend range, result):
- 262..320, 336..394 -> 1.29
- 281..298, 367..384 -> 1.55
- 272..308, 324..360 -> 1.40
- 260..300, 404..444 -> 1.21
